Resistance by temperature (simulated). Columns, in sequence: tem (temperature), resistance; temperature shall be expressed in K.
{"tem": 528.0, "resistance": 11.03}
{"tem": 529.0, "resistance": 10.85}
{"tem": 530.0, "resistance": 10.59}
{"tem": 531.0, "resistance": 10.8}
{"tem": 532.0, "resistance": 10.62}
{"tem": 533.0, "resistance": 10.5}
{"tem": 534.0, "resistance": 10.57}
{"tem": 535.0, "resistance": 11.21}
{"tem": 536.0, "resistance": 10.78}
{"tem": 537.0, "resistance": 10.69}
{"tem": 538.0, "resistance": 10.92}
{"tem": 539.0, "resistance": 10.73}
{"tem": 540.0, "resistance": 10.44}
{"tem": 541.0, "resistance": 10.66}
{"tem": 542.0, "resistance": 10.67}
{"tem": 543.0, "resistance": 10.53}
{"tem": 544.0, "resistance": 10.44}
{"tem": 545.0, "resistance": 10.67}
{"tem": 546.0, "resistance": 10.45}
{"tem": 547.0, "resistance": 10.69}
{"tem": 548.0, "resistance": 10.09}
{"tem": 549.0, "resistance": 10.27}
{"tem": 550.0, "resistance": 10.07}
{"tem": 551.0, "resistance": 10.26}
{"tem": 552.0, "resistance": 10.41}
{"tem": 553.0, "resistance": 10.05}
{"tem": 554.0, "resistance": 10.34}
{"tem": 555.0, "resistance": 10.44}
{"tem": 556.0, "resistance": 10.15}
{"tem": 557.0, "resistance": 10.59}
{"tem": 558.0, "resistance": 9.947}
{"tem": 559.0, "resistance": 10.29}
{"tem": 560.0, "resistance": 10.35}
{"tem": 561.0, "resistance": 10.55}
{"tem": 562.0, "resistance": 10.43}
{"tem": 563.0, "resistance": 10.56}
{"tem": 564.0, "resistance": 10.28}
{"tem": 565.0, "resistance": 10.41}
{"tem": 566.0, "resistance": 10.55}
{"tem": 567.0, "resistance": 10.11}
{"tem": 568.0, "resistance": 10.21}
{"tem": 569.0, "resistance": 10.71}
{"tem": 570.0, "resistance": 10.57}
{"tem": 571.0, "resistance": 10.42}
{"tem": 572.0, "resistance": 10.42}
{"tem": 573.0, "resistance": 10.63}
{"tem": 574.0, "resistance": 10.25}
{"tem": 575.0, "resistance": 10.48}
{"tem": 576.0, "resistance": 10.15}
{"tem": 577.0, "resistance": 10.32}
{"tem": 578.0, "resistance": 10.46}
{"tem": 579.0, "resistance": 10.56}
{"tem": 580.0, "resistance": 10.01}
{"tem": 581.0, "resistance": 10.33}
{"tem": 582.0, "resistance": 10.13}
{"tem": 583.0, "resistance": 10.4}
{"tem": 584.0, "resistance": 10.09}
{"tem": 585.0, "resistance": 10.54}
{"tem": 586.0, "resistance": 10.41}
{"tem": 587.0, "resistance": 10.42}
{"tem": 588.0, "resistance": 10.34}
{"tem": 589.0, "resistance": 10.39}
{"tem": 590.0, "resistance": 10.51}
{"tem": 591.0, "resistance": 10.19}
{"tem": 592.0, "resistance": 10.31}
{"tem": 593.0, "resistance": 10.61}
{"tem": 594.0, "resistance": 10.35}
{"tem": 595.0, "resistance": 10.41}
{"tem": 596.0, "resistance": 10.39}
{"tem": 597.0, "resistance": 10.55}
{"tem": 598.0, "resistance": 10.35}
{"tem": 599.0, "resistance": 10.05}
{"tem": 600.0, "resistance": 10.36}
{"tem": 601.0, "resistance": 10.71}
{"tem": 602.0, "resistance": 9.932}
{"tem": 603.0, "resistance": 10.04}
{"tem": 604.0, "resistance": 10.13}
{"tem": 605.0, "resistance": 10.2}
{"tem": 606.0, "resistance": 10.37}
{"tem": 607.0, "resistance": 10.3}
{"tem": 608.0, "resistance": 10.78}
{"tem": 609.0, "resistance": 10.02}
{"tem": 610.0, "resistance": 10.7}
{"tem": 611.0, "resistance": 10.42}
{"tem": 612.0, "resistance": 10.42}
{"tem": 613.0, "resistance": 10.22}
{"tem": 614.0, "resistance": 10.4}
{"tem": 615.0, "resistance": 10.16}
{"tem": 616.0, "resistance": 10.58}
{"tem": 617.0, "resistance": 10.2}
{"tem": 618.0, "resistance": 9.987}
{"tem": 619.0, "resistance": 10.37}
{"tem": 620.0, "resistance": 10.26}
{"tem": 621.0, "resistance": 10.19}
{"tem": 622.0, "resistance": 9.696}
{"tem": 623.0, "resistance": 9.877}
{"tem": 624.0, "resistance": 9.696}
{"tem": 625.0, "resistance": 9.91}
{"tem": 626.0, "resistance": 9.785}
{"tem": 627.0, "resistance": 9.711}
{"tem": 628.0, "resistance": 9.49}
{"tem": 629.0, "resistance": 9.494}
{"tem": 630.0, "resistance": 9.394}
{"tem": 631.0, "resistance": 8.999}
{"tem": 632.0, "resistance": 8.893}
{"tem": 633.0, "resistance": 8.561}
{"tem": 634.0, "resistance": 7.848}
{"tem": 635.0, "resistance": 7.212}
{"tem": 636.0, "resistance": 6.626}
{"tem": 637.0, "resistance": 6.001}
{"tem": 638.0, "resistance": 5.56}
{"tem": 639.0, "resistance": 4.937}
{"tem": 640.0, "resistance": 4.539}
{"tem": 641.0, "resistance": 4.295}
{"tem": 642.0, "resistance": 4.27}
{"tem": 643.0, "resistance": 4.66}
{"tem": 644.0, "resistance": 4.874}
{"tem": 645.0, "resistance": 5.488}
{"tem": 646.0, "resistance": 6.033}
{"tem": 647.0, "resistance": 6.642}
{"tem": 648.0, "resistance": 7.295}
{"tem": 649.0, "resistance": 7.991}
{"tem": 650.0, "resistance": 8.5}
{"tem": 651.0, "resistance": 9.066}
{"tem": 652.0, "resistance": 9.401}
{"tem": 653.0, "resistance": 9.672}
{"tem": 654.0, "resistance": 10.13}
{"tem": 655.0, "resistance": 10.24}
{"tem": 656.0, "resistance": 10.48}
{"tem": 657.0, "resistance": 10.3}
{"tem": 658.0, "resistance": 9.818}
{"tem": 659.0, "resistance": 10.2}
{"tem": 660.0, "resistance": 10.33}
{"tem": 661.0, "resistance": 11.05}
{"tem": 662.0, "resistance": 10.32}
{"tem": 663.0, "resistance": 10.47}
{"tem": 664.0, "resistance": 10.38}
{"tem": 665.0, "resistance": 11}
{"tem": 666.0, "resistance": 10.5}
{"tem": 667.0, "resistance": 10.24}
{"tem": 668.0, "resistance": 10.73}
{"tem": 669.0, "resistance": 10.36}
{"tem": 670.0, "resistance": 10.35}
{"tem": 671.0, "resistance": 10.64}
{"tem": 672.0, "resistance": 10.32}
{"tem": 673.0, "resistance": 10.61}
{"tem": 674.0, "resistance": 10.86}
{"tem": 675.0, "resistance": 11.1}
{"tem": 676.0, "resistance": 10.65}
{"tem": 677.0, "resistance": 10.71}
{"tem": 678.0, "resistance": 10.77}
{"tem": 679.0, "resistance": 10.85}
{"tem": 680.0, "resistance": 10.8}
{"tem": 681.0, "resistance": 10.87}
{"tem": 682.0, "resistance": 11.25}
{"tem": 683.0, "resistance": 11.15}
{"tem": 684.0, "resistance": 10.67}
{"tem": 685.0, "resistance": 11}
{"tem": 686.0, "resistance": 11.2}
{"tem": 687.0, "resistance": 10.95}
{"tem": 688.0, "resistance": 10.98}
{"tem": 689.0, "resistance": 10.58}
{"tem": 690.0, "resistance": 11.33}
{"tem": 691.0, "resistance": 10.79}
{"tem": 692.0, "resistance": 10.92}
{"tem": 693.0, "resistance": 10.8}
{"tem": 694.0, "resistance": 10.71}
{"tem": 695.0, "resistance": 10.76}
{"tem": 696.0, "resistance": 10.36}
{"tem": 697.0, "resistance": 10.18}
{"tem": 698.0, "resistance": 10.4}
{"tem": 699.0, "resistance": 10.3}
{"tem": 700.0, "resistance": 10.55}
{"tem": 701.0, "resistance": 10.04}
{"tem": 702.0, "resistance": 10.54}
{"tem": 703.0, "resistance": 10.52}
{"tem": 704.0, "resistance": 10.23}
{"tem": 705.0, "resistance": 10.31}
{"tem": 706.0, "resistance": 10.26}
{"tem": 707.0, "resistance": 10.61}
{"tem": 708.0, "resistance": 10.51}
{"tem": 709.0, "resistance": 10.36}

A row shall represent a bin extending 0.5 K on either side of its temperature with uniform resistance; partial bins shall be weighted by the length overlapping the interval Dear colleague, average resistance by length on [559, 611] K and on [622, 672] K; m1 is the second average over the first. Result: 0.8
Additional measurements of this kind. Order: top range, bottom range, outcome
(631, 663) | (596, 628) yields 0.77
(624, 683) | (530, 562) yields 0.86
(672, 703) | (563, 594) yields 1.04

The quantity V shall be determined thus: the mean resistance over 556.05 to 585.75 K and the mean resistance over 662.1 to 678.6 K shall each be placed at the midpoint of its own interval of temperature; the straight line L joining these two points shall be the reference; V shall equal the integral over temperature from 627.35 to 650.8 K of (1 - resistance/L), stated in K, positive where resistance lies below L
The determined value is 8.1 K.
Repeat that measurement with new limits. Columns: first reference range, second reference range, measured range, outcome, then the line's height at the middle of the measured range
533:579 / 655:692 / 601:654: 9.50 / 10.6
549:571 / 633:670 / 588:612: -2.30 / 9.45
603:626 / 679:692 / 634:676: 7.98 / 10.6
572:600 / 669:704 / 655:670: 0.27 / 10.6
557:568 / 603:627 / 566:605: -0.26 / 10.3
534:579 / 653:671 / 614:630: 0.70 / 10.4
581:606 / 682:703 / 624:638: 2.58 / 10.5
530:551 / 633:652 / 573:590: -2.80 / 8.88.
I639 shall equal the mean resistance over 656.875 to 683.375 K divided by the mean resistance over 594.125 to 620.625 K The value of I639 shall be 1.03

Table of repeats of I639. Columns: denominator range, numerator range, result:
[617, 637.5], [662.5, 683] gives 1.17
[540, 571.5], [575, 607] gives 0.99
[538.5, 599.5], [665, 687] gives 1.04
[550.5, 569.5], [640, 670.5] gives 0.85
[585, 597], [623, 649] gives 0.70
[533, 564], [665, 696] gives 1.03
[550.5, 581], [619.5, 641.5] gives 0.79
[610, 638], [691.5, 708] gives 1.12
